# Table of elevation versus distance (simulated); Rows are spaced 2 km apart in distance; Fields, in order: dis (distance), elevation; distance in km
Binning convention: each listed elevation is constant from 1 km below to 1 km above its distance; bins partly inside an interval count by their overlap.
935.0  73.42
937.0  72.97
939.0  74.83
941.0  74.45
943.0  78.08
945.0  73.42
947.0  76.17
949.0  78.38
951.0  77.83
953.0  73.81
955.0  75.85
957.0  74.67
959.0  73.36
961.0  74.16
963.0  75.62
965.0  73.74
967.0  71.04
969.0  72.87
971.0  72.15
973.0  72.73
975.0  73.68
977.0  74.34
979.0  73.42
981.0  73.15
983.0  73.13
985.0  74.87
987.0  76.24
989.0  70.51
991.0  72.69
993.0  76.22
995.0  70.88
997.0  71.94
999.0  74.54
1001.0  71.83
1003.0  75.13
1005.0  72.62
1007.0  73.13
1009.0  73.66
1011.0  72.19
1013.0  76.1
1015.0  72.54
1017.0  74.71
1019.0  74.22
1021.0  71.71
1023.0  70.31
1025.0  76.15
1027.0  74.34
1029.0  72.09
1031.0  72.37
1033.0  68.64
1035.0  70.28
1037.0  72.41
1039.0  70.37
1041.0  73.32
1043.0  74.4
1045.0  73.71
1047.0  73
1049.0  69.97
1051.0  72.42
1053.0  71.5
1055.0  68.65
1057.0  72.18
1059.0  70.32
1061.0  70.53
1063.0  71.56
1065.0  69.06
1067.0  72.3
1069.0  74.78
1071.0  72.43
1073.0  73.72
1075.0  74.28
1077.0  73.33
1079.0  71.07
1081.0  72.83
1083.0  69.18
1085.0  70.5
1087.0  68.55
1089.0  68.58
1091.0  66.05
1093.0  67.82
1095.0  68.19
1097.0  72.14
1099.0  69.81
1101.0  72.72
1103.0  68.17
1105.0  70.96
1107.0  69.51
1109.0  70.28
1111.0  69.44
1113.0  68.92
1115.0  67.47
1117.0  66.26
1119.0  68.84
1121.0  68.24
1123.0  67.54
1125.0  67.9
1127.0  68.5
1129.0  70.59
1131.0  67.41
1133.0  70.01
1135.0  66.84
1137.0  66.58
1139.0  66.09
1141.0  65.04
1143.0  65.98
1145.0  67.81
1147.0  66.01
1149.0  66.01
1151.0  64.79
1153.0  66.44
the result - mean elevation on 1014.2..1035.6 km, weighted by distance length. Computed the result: 72.5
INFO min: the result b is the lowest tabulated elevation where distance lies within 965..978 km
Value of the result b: 71.04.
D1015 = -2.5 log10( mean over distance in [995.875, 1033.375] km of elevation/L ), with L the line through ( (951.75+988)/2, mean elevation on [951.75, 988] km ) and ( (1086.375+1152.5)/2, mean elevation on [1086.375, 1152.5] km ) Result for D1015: -0.01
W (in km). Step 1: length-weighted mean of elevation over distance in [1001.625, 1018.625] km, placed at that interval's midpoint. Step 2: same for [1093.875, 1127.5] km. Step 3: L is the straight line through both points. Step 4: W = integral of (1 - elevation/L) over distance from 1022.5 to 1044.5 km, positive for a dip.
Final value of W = 0.1 km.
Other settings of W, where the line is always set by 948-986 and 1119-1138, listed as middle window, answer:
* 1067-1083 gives -0.6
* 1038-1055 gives -0.2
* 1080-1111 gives -0.1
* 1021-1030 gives -0.1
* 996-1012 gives -0.1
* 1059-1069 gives -0.1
